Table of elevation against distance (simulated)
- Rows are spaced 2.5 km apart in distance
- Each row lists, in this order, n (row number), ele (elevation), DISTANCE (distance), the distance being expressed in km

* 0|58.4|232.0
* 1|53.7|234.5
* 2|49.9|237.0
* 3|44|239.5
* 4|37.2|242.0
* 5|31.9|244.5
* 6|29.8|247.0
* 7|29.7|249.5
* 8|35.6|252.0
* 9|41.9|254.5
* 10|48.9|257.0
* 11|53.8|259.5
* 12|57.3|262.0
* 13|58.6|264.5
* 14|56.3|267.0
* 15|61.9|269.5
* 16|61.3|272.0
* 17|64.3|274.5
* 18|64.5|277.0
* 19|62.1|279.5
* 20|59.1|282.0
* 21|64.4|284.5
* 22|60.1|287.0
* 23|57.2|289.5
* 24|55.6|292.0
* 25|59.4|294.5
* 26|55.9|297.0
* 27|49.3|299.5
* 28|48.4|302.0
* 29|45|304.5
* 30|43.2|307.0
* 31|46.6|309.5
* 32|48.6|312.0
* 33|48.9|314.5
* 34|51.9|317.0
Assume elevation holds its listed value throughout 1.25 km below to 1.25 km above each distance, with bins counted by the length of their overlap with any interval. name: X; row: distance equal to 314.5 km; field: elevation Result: 48.9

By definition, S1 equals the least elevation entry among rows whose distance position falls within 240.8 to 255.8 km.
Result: 29.7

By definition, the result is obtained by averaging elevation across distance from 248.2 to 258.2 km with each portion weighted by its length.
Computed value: 38.9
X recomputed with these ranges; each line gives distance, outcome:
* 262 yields 57.3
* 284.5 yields 64.4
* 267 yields 56.3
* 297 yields 55.9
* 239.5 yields 44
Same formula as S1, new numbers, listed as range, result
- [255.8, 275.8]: 48.9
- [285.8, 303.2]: 48.4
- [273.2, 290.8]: 57.2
